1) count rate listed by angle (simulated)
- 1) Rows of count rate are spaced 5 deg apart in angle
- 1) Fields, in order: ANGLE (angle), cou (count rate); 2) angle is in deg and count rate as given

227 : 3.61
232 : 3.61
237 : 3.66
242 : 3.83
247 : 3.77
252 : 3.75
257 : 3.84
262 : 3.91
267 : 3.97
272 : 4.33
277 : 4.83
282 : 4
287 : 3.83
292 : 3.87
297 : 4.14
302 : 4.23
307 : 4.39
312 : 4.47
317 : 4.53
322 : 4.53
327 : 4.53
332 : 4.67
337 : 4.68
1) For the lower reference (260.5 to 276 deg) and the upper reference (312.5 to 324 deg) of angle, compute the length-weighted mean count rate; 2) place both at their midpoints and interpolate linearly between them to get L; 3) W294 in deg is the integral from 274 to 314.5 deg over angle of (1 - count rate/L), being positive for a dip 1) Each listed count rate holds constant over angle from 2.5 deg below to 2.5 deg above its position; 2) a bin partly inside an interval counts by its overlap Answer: 1.1 deg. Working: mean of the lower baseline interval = 4.15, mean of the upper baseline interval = 4.52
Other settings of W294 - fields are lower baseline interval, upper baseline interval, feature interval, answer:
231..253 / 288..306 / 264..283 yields -1.74 deg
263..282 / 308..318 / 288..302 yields 1.18 deg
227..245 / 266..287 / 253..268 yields 0.54 deg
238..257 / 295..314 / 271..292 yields -0.54 deg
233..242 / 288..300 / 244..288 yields -2.07 deg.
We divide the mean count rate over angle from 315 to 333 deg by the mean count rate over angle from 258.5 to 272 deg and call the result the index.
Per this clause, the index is 1.14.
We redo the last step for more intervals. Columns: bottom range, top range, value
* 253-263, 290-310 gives 1.08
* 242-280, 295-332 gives 1.09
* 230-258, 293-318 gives 1.15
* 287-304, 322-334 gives 1.13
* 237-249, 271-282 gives 1.19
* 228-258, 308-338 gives 1.22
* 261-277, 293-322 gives 1.03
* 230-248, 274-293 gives 1.12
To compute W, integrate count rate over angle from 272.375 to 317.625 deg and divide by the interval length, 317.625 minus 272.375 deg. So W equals 4.25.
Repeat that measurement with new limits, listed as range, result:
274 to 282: 4.54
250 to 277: 4.04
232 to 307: 4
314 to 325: 4.53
